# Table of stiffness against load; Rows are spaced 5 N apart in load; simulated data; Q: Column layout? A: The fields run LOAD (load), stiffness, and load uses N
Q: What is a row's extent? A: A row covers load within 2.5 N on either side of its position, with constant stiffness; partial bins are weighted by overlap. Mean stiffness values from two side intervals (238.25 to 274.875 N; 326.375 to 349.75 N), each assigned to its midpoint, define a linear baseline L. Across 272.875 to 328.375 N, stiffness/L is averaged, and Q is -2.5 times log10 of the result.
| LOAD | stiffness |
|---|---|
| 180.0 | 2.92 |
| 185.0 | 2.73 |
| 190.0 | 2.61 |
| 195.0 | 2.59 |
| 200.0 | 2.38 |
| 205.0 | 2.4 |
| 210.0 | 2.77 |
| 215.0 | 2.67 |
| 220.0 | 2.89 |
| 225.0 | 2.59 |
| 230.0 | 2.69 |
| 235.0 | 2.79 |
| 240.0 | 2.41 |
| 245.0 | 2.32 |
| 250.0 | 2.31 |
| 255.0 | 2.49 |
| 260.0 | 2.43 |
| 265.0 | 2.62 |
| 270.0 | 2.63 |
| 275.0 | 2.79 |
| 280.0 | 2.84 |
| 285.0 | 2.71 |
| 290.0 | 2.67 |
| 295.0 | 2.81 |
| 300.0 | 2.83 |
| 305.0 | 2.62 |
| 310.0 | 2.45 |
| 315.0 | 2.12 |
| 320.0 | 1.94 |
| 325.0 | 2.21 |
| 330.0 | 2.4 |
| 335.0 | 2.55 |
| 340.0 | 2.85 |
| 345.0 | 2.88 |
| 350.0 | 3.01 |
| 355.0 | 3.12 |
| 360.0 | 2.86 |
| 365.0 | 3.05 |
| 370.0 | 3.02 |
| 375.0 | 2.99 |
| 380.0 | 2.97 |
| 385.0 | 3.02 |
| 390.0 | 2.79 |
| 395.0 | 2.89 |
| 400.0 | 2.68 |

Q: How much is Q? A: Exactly 0.02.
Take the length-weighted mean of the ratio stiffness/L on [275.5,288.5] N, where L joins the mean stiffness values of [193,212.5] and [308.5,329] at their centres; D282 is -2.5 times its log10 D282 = -0.204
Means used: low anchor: 2.53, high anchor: 2.18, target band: 2.77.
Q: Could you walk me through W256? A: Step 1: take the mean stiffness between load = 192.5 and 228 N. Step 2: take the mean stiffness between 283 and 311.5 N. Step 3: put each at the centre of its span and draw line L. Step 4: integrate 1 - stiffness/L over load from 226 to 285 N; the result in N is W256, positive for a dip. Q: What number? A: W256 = 1.6 N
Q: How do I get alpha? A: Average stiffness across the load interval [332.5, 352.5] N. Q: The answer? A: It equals 2.82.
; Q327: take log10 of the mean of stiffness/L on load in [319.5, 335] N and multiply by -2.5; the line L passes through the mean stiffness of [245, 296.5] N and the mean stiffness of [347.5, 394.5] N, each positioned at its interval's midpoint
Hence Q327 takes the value 0.23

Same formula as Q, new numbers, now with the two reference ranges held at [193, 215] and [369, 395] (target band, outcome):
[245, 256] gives 0.12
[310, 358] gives 0.11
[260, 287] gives 0.01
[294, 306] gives 0.00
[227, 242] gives -0.01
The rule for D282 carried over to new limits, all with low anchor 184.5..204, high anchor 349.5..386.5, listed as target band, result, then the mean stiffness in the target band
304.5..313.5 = 0.155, 2.47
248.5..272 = 0.092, 2.5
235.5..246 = 0.092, 2.45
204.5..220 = -0.037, 2.69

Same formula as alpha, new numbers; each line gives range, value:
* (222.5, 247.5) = 2.56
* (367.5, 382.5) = 2.99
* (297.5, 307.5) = 2.73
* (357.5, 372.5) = 2.98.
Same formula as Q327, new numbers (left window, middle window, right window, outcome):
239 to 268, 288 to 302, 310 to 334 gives -0.20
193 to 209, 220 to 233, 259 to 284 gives -0.06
